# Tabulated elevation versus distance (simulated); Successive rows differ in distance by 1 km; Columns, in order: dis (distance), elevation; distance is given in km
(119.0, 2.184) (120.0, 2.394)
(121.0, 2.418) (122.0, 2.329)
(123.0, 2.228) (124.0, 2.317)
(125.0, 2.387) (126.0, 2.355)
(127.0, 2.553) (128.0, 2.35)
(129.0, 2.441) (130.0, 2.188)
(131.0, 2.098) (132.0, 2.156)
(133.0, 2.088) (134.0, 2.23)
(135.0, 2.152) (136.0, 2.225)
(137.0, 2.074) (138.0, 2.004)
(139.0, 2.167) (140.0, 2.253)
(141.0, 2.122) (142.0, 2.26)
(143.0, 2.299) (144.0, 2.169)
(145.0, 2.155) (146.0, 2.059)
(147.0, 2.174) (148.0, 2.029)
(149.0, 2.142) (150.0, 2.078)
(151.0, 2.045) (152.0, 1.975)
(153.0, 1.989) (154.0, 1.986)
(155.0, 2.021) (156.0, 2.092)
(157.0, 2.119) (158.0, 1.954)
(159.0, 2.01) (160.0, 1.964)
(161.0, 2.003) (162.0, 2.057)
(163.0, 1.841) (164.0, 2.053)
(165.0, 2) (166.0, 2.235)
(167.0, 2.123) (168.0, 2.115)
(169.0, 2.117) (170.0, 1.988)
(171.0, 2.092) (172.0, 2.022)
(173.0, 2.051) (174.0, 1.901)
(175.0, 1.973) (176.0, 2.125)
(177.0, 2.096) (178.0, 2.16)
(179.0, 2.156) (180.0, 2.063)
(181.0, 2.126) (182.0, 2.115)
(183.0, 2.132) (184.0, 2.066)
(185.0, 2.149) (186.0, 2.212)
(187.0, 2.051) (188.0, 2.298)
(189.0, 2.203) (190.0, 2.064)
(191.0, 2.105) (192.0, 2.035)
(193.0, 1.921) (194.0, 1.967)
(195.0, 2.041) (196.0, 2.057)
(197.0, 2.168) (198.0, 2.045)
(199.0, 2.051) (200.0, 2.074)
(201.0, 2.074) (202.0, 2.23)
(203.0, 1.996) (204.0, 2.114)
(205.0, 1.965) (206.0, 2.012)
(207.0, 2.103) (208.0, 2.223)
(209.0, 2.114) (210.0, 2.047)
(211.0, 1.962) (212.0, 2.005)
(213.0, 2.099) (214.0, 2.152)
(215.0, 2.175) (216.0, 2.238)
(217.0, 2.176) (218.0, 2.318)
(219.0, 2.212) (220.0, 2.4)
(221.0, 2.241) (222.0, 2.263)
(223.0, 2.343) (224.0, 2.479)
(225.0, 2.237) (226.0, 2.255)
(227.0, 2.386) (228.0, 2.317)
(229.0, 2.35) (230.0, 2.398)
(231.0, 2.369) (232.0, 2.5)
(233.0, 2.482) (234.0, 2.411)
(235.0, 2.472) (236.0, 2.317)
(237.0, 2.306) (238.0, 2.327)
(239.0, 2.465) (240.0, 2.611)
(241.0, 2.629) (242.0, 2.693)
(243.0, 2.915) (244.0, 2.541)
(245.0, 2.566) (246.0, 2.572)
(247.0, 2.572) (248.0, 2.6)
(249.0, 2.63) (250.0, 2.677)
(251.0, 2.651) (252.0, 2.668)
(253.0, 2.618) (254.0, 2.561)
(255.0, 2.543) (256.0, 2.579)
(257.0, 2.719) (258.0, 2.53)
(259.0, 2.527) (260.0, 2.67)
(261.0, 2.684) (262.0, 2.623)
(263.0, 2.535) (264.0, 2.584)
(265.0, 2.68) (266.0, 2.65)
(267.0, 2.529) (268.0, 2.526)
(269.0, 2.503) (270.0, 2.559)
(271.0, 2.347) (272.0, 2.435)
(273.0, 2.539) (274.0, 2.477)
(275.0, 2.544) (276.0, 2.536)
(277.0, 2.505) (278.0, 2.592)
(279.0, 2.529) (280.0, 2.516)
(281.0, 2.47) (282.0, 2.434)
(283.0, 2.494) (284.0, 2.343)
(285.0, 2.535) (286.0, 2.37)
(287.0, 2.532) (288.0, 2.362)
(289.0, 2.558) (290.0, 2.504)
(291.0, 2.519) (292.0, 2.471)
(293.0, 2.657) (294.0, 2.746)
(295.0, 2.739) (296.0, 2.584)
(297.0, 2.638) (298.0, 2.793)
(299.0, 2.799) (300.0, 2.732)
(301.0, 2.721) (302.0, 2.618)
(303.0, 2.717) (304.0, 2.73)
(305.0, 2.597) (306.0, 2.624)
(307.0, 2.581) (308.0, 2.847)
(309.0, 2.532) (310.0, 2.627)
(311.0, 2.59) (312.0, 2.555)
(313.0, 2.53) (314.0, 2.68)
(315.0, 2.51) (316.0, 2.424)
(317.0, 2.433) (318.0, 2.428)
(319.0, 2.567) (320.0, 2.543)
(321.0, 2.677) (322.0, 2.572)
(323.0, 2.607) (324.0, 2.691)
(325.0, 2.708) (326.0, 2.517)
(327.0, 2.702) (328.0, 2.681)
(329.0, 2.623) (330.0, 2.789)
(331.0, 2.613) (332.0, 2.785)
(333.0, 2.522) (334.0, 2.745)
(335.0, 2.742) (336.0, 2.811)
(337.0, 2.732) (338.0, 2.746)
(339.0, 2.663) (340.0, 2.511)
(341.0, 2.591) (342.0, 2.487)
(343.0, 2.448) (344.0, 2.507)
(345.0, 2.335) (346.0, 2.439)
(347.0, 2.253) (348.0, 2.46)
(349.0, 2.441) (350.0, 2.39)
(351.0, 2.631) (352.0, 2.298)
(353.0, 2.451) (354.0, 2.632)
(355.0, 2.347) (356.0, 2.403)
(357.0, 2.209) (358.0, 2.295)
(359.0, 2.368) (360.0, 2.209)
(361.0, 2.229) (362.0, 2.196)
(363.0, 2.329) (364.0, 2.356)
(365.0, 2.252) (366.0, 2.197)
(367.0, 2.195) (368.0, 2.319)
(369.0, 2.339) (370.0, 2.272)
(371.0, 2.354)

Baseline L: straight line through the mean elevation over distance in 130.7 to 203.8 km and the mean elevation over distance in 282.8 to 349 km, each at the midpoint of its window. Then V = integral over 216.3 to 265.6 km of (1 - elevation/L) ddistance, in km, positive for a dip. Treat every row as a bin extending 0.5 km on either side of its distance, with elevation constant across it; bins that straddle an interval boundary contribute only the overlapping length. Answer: -3.2 km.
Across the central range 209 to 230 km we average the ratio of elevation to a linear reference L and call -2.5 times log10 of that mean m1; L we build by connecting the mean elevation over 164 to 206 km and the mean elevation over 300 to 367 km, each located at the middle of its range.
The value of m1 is -0.02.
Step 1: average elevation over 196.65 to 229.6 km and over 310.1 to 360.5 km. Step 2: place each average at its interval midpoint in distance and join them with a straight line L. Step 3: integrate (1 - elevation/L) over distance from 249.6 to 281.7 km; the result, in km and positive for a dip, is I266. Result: -3.2 km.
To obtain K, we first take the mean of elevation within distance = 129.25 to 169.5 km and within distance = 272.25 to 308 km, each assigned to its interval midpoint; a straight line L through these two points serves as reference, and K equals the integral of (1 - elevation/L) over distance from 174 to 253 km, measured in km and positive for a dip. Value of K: 2.03 km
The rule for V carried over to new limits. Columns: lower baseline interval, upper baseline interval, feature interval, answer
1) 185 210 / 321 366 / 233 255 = -3.34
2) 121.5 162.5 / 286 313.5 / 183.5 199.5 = 1.46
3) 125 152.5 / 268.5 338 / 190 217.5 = 3.11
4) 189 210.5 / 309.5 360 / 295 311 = -1.60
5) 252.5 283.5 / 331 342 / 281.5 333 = 0.40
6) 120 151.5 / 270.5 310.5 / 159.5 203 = 4.56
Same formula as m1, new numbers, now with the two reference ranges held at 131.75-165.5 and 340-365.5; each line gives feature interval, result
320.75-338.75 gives -0.143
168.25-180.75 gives 0.031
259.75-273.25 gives -0.136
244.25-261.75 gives -0.166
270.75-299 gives -0.112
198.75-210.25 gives 0.042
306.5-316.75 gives -0.115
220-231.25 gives -0.064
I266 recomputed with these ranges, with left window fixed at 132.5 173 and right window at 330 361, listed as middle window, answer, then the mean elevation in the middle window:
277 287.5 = -0.52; 2.48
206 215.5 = 0.51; 2.09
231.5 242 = -0.91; 2.46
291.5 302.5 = -1.30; 2.68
